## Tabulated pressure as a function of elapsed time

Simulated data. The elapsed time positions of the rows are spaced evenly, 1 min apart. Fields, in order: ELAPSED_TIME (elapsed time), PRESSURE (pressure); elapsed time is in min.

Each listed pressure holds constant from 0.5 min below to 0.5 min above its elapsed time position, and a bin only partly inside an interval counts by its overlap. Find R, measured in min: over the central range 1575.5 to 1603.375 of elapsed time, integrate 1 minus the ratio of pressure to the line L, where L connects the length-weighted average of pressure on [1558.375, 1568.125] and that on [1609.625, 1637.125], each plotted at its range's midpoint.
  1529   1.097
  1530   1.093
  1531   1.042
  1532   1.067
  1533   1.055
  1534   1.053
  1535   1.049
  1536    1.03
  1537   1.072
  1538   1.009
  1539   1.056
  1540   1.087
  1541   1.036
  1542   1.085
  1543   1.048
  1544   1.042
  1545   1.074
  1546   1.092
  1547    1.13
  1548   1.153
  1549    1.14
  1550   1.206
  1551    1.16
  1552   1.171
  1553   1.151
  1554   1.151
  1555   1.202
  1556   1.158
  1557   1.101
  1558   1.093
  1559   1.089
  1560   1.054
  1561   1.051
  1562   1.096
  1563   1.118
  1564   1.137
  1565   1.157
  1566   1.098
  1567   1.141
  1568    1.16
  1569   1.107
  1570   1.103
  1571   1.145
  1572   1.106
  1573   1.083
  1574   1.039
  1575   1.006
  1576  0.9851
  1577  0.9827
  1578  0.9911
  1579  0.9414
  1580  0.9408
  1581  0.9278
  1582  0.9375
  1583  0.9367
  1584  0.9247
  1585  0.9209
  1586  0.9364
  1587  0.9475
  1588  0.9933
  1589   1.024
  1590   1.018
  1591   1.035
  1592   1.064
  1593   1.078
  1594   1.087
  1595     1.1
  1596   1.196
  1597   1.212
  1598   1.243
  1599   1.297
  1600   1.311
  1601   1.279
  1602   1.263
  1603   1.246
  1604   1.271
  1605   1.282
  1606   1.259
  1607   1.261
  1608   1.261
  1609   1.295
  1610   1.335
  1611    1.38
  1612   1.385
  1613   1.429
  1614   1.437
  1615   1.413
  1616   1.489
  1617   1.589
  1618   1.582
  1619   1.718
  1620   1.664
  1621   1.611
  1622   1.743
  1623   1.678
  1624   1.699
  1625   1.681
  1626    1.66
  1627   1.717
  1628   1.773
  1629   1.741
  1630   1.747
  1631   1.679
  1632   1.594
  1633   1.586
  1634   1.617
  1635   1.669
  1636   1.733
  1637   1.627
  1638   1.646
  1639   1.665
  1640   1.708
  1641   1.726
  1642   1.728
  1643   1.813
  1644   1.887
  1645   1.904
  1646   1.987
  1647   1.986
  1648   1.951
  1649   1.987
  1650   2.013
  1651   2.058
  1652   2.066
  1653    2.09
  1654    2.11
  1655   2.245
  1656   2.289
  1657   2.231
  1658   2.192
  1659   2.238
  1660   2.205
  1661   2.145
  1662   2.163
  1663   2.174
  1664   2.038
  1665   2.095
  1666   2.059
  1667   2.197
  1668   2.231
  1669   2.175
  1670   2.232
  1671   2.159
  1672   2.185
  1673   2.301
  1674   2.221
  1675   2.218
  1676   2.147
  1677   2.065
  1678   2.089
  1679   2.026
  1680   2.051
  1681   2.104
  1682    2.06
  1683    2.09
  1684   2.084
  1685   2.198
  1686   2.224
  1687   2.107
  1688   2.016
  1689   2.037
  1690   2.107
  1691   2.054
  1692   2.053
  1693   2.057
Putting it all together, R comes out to 5.56 min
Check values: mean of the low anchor 1.11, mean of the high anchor 1.61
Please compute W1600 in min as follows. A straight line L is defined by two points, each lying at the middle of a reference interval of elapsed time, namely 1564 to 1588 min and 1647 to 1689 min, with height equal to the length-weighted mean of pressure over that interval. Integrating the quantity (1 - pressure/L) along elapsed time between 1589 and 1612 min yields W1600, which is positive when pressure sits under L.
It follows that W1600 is 1.8 min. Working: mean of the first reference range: 1.02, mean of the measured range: 1.22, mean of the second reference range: 2.13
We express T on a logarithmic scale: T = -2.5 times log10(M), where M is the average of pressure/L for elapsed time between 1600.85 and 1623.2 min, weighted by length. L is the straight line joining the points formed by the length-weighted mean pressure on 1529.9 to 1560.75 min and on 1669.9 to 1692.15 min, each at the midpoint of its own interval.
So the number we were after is 0.13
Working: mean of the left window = 1.09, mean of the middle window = 1.43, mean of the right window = 2.12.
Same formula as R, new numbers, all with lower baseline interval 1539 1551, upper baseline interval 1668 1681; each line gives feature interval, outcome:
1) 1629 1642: 1.2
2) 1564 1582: 3.7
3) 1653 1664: -0.9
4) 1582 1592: 3.3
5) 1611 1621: 1.0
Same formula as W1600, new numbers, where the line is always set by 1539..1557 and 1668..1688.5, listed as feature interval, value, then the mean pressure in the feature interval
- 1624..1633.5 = 0.4 min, 1.69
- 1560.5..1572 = 1.3 min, 1.12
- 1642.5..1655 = -0.6 min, 2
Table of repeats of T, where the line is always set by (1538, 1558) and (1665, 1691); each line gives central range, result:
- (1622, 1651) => 0.03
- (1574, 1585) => 0.38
